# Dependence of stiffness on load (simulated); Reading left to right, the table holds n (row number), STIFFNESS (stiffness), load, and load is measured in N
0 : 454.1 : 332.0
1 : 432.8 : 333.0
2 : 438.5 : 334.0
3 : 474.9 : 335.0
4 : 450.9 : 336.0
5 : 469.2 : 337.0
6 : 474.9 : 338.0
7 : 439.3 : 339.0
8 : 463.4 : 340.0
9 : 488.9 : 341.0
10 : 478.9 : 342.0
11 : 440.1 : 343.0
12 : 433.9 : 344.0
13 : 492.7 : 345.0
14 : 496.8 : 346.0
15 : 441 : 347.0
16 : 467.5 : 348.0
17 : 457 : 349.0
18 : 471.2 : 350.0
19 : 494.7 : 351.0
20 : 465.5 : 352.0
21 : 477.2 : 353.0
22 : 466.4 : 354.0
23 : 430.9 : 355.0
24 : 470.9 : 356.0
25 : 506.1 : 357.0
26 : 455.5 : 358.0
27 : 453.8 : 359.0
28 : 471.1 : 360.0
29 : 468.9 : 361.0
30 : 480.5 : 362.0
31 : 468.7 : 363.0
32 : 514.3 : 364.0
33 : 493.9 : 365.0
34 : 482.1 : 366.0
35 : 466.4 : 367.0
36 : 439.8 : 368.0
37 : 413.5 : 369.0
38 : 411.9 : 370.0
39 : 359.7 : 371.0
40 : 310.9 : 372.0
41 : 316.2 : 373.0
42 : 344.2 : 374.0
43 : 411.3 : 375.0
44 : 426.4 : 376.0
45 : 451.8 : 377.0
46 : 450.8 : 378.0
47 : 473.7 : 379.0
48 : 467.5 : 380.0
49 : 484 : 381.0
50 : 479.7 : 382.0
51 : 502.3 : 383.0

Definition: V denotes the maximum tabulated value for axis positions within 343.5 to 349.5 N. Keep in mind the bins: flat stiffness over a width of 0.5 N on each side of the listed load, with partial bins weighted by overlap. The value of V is 496.8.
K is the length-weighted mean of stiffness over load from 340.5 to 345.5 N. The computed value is 467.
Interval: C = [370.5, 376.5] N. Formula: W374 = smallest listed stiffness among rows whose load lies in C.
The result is 310.9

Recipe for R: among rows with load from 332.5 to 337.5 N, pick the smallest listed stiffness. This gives 432.8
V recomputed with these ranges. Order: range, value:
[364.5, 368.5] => 493.9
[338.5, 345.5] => 492.7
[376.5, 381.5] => 484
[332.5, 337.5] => 474.9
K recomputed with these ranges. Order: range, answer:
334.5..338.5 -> 467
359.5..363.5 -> 472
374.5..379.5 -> 443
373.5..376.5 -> 394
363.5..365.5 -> 504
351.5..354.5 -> 470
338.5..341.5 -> 464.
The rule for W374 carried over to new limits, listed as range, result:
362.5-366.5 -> 468.7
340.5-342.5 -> 478.9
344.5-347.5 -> 441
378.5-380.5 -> 467.5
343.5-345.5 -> 433.9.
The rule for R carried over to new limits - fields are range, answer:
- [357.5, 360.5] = 453.8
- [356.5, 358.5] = 455.5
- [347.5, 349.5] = 457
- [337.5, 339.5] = 439.3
